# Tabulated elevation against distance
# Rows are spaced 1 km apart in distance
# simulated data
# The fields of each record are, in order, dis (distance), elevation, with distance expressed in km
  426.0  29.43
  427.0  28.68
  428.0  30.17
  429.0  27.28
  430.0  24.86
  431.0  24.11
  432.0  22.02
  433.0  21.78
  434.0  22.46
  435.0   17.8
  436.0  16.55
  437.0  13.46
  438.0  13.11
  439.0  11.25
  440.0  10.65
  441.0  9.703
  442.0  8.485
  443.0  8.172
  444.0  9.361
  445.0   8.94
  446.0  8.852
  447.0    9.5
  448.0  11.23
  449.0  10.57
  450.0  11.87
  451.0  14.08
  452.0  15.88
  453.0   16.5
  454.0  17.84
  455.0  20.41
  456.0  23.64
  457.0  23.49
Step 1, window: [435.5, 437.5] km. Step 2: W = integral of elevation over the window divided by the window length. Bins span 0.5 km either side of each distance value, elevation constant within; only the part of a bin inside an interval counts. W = 15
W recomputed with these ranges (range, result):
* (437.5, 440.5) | 11.7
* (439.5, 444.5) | 9.27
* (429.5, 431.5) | 24.5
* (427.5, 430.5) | 27.4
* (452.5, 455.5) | 18.2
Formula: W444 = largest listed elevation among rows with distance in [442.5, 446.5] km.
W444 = 9.361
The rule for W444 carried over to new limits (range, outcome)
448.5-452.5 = 15.88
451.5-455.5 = 20.41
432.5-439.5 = 22.46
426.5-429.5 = 30.17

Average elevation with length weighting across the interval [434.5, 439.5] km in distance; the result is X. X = 14.4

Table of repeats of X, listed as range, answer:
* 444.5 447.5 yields 9.1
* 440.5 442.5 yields 9.09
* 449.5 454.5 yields 15.2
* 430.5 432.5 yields 23.1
